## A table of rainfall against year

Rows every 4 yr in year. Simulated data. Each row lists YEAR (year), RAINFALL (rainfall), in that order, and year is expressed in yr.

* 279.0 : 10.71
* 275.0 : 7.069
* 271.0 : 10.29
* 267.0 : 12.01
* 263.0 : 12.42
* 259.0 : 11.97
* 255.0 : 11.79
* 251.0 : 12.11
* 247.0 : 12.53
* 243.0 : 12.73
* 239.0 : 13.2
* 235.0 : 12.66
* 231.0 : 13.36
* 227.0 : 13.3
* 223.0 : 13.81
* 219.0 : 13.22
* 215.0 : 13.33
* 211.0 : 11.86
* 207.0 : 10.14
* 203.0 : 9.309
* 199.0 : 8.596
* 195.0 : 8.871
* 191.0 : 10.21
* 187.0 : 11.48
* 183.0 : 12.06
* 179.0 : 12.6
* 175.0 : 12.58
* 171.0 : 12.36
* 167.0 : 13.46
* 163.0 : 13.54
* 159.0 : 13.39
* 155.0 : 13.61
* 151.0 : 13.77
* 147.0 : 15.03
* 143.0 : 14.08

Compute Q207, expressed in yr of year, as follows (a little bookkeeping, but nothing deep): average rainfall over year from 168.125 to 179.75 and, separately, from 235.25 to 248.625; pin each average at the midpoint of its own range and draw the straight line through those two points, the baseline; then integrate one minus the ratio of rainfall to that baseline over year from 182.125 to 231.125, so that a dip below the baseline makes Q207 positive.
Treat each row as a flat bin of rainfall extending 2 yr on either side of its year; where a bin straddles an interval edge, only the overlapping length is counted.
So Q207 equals 4.9 yr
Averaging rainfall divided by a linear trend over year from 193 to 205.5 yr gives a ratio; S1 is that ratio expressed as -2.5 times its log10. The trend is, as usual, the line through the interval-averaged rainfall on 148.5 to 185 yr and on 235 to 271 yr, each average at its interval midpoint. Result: 0.38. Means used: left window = 13.1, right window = 12.2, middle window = 8.97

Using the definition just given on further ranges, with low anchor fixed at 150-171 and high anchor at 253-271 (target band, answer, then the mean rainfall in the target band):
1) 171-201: 0.185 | 11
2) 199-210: 0.295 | 9.71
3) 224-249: -0.064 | 13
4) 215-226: -0.081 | 13.5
